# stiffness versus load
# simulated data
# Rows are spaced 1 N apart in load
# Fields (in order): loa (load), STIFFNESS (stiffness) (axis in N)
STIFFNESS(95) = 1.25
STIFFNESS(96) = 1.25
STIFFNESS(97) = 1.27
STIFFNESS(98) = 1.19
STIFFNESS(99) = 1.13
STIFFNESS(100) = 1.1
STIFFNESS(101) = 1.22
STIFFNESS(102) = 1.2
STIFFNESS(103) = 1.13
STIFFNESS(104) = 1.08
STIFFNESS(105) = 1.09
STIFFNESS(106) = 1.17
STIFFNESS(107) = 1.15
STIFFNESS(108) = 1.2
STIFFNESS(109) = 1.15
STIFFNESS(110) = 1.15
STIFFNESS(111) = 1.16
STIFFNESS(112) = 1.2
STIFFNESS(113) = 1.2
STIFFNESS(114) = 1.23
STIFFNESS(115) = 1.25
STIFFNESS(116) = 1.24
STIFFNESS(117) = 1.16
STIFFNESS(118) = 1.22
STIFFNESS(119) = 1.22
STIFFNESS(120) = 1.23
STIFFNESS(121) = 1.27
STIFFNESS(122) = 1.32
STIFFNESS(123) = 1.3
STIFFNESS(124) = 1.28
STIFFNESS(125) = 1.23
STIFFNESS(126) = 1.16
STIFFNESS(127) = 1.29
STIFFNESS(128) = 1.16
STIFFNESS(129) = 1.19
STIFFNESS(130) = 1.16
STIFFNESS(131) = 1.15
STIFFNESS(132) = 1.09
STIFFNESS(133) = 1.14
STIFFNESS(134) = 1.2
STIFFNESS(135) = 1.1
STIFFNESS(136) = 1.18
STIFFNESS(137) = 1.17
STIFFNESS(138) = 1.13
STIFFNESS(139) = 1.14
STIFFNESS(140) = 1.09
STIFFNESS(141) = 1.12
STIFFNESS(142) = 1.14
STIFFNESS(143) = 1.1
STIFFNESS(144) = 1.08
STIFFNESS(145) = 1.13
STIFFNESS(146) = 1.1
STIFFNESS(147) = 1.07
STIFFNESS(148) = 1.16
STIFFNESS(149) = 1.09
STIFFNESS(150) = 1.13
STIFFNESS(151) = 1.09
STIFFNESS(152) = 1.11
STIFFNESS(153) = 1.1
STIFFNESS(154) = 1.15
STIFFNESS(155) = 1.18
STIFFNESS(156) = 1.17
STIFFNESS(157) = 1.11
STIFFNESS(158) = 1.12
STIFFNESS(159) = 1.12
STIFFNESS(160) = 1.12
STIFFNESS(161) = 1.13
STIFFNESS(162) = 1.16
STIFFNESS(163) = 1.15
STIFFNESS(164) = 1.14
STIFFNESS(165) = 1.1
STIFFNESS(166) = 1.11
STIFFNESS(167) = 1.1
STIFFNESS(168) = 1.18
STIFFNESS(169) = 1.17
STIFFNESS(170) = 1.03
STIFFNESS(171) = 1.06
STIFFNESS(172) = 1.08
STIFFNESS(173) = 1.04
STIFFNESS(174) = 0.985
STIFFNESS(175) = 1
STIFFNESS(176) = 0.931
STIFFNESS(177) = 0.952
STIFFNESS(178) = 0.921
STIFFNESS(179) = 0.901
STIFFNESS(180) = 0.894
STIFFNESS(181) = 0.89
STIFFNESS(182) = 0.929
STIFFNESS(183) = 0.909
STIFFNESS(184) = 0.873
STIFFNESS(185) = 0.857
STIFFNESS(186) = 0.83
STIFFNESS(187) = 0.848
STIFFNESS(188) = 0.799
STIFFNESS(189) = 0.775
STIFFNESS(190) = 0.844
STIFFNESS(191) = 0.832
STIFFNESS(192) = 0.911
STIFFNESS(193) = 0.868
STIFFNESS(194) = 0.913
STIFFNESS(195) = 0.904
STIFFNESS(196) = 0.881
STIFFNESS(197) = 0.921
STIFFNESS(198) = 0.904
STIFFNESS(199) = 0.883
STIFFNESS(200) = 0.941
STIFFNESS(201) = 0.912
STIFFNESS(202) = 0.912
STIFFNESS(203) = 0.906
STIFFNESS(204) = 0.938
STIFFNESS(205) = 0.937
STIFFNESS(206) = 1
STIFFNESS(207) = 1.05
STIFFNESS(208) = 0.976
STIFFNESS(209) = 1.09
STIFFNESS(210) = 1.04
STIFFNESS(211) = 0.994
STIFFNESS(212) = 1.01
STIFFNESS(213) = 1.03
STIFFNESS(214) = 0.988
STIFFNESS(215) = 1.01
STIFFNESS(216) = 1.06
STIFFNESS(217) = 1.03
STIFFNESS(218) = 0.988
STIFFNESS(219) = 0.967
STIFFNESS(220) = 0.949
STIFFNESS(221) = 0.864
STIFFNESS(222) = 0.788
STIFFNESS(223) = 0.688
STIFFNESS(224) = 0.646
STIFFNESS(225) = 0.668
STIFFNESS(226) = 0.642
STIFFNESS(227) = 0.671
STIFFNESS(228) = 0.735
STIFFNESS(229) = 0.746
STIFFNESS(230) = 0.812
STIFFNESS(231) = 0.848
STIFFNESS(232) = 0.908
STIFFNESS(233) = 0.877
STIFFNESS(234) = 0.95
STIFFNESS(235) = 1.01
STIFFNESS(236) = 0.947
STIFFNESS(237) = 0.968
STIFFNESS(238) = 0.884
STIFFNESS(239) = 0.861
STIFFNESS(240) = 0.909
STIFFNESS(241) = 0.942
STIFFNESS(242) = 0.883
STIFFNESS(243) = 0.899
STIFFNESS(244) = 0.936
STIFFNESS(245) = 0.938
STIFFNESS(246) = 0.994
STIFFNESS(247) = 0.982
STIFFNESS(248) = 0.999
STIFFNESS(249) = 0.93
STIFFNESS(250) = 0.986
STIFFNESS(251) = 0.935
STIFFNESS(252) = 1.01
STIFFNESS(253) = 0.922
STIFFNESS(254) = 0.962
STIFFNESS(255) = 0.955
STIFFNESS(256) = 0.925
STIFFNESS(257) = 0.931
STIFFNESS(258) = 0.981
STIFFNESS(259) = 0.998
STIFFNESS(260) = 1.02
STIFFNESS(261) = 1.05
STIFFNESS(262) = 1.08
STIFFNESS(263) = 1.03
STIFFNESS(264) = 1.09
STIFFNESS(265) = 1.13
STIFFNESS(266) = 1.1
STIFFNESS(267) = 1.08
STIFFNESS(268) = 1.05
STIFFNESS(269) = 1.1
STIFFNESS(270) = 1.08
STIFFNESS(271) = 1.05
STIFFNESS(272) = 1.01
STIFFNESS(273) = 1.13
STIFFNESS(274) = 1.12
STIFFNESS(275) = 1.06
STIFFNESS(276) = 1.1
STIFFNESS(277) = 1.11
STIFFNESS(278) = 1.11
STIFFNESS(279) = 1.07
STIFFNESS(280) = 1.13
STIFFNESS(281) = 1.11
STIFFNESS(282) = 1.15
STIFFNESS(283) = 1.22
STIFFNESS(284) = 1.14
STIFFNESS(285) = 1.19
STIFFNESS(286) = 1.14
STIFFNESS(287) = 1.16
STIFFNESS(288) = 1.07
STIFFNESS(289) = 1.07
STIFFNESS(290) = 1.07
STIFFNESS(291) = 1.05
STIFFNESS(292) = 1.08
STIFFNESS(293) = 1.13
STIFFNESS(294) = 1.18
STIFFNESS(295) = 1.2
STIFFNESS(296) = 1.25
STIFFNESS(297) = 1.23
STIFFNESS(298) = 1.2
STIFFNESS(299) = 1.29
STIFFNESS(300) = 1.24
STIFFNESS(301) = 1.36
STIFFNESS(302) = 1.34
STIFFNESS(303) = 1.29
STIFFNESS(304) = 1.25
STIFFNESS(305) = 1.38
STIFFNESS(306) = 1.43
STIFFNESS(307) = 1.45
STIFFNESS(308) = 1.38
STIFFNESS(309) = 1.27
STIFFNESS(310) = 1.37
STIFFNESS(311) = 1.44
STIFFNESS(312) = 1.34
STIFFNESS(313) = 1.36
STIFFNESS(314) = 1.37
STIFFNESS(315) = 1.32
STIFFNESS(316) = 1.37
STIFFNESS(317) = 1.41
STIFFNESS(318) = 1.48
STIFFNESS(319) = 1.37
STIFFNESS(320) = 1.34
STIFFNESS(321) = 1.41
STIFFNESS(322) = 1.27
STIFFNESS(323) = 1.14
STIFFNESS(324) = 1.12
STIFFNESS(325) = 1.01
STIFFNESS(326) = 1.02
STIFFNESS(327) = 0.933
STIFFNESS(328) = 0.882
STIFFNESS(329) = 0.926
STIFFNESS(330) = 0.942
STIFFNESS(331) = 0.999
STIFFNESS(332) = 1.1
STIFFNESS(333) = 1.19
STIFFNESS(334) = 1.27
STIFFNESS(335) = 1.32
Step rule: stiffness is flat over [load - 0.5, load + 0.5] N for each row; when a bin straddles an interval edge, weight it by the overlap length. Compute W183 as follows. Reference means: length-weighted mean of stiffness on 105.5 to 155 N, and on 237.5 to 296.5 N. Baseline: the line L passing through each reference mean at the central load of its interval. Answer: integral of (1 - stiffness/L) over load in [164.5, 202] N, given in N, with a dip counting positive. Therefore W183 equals 6.0 N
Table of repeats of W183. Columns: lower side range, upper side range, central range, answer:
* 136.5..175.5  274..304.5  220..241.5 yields 5.9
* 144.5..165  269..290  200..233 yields 6.4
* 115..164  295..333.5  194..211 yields 3.5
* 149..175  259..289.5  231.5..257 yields 3.7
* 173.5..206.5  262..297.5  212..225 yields 0.7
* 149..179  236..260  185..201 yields 2.6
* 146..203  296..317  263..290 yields 3.3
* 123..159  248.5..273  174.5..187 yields 2.2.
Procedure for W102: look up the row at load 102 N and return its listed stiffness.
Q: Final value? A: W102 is 1.2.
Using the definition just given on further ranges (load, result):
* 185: 0.857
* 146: 1.1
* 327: 0.933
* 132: 1.09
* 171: 1.06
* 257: 0.931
